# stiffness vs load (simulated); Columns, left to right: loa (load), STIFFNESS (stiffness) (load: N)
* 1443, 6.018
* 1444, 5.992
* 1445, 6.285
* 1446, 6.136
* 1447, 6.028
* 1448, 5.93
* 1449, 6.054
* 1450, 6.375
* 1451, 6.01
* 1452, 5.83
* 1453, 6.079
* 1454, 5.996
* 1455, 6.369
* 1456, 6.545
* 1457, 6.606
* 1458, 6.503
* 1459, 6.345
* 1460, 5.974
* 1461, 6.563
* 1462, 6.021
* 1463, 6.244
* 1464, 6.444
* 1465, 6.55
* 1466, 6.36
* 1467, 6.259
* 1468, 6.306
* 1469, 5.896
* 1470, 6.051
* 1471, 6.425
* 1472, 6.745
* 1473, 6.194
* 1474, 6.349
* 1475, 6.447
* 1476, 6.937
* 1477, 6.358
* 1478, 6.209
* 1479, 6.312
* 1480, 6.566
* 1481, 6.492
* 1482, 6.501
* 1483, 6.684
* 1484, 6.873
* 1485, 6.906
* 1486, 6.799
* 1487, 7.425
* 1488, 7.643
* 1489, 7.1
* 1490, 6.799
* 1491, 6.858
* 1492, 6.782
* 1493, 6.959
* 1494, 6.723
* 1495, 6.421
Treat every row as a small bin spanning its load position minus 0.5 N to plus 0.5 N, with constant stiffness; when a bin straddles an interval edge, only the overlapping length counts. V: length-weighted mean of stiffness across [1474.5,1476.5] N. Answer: 6.69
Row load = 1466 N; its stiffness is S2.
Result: 6.36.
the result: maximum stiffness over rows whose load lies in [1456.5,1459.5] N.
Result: 6.606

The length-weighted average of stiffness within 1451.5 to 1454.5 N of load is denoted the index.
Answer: 5.97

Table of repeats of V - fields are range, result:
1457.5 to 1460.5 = 6.27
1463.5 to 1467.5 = 6.4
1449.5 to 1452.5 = 6.07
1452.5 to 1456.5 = 6.25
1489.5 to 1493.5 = 6.85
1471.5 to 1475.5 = 6.43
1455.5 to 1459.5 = 6.5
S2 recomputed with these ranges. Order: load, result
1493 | 6.959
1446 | 6.136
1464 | 6.444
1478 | 6.209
